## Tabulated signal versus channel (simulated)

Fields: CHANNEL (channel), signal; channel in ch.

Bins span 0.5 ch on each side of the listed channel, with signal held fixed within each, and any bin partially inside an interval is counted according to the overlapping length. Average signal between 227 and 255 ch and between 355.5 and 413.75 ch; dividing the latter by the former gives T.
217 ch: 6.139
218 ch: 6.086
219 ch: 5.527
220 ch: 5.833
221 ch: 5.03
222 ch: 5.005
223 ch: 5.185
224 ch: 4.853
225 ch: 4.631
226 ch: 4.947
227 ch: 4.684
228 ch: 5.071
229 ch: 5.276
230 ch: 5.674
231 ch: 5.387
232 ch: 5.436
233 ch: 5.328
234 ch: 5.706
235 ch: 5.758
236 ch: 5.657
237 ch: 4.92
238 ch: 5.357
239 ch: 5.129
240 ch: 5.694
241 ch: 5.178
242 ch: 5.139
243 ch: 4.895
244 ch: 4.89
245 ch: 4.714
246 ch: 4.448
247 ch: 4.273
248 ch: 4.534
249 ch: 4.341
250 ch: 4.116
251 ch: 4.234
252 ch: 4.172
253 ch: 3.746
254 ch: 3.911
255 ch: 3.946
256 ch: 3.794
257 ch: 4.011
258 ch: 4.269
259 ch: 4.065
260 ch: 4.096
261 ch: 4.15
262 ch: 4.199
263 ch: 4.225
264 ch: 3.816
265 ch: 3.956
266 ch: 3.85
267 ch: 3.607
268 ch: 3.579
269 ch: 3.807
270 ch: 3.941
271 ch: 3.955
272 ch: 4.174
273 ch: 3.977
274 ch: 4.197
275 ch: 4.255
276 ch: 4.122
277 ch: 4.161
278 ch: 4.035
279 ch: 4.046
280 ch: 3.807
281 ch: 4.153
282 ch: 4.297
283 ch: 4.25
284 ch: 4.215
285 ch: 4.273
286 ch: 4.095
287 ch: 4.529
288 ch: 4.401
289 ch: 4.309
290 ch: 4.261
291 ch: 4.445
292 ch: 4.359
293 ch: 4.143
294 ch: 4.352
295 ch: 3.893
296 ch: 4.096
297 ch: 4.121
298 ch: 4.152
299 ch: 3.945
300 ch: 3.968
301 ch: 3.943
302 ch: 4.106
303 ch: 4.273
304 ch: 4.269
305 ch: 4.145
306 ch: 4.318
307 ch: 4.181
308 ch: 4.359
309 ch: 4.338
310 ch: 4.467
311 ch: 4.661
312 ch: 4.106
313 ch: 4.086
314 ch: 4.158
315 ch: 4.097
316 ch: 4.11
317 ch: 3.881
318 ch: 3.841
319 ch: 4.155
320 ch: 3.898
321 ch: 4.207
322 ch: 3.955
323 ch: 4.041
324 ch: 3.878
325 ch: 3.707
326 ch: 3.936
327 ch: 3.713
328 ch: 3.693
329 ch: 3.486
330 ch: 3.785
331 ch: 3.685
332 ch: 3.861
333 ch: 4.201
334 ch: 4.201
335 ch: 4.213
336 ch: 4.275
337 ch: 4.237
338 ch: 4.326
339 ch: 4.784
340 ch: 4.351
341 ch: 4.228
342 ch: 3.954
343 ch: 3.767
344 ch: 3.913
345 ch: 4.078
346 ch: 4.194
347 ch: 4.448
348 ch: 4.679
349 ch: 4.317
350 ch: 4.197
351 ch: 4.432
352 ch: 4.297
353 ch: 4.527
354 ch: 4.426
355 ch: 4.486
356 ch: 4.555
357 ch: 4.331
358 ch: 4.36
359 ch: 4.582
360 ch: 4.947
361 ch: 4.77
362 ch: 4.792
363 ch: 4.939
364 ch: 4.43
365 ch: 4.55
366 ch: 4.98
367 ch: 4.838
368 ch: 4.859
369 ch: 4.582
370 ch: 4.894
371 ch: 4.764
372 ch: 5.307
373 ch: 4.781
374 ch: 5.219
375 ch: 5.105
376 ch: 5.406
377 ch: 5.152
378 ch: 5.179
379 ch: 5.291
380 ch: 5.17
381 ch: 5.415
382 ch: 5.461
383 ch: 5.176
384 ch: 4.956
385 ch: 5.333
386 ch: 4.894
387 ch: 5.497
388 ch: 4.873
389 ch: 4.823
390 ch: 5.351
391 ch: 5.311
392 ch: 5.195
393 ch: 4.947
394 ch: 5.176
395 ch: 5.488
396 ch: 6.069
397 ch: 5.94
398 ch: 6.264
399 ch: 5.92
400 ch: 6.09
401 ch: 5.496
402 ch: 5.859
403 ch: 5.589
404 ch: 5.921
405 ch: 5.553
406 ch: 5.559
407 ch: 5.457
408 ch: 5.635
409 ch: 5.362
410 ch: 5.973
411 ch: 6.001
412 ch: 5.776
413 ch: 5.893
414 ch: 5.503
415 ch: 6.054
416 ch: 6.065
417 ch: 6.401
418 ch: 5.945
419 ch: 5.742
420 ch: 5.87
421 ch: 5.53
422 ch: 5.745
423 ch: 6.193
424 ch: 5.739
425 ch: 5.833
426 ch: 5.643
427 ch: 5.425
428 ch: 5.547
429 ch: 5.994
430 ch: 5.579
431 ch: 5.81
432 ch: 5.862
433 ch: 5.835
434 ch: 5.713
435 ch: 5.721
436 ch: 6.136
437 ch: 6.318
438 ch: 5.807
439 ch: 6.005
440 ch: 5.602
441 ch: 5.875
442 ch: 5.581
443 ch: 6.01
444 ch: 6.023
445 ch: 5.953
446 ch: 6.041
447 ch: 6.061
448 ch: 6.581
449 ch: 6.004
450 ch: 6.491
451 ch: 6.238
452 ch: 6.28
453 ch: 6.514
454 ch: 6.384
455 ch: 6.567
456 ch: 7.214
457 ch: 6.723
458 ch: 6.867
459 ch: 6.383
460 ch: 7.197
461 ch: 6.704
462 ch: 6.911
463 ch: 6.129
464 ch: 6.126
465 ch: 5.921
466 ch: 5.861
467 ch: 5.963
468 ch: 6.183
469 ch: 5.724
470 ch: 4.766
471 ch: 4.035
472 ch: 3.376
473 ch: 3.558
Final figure 1.1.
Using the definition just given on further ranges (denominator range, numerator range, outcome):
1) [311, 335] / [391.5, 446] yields 1.46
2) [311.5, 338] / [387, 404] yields 1.39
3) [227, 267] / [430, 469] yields 1.33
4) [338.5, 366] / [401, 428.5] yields 1.30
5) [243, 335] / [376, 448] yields 1.38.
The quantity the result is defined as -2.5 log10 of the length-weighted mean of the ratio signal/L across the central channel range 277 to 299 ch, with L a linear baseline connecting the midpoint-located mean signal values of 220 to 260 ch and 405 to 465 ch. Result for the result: 0.21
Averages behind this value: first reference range 4.81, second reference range 6.03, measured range 4.19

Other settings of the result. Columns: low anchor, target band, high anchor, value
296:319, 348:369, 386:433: 0.077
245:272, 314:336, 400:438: 0.208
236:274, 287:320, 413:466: 0.143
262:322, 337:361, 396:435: 0.126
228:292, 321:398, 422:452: 0.142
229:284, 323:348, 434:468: 0.265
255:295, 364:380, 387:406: 0.058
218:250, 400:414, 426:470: 0.041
